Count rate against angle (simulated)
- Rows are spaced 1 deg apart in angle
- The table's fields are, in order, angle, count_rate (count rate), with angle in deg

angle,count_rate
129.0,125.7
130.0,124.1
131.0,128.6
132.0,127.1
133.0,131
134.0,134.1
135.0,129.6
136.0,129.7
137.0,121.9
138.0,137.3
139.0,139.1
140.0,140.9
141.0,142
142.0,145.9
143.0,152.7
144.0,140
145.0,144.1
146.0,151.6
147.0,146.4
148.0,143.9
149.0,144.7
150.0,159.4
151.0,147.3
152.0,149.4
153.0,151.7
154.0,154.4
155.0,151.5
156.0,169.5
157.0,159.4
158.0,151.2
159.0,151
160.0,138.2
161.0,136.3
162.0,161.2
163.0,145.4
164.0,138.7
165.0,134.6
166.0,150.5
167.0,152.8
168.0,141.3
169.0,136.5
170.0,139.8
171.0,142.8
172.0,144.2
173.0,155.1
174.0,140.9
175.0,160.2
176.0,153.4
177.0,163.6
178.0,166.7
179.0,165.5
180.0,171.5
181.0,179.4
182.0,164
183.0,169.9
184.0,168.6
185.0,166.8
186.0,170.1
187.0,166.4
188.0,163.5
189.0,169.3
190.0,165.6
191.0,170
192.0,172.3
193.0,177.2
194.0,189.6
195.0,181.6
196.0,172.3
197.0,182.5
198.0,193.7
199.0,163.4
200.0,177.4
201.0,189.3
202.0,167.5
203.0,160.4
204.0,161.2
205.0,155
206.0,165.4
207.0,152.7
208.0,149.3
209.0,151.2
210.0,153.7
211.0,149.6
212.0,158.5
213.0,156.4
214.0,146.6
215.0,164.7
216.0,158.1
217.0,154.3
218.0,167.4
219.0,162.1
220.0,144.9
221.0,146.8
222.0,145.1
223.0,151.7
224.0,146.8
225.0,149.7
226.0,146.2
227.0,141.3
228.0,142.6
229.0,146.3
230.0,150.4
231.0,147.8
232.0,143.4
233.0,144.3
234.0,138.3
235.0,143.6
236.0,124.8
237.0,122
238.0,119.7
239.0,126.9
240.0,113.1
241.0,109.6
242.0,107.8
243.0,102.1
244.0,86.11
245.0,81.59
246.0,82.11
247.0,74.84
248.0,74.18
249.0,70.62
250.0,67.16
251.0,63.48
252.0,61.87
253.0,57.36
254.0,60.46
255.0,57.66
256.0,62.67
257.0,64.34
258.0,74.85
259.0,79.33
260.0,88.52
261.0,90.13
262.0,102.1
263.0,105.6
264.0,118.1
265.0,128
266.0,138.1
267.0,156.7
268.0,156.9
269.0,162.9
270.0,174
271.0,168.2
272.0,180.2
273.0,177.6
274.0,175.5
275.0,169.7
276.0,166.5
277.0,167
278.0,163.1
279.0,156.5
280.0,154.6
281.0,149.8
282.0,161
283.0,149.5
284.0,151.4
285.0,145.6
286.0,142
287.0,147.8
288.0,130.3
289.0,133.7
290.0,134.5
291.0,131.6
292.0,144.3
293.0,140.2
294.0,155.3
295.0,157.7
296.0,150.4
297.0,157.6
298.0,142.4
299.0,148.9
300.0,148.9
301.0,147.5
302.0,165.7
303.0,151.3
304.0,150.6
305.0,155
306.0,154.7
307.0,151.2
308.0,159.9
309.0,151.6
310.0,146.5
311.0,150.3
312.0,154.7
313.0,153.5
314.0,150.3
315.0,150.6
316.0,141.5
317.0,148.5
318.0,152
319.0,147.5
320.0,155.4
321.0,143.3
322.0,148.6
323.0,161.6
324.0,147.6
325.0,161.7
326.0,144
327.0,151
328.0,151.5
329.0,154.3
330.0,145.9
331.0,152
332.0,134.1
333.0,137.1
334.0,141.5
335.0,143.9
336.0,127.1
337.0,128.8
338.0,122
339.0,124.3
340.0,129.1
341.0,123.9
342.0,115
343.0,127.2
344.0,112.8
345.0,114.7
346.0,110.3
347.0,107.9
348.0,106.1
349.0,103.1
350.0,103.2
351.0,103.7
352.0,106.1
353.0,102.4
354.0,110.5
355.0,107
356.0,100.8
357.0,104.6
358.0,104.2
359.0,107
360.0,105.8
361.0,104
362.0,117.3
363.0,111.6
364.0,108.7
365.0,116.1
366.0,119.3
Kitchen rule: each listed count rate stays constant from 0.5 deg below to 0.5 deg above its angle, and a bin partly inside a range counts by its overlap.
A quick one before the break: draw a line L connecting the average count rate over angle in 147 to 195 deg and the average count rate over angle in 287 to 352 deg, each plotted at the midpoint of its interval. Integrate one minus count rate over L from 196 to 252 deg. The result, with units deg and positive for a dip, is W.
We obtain 5.0 deg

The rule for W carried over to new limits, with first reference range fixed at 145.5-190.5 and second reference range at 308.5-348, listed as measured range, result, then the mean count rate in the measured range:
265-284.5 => -2.23 deg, 161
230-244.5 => 2.32 deg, 124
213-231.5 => -0.17 deg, 151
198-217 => -1.24 deg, 161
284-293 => 0.24 deg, 140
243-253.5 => 5.26 deg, 73.4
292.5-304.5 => -0.75 deg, 151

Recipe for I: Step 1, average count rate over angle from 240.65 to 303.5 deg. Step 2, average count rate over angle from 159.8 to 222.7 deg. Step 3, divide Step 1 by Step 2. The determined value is 0.8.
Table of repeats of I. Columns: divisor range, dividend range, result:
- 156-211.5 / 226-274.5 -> 0.71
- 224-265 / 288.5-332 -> 1.43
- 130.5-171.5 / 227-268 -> 0.73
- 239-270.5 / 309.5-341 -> 1.50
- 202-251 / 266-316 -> 1.15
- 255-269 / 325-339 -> 1.34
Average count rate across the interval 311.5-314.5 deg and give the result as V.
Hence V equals 153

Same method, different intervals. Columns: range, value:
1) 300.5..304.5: 154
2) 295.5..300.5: 150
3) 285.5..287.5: 145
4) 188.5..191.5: 168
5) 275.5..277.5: 167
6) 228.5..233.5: 146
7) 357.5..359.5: 106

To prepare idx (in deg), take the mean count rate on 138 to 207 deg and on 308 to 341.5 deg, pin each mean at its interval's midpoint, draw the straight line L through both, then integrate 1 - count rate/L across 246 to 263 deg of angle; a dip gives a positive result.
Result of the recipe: 8.8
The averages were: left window 158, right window 145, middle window 73.1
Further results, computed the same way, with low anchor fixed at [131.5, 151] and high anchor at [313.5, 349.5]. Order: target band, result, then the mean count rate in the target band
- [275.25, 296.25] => -1.83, 149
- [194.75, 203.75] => -2.38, 176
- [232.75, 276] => 8.40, 111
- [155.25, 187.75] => -3.55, 155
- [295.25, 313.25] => -2.00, 152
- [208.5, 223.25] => -1.63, 154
